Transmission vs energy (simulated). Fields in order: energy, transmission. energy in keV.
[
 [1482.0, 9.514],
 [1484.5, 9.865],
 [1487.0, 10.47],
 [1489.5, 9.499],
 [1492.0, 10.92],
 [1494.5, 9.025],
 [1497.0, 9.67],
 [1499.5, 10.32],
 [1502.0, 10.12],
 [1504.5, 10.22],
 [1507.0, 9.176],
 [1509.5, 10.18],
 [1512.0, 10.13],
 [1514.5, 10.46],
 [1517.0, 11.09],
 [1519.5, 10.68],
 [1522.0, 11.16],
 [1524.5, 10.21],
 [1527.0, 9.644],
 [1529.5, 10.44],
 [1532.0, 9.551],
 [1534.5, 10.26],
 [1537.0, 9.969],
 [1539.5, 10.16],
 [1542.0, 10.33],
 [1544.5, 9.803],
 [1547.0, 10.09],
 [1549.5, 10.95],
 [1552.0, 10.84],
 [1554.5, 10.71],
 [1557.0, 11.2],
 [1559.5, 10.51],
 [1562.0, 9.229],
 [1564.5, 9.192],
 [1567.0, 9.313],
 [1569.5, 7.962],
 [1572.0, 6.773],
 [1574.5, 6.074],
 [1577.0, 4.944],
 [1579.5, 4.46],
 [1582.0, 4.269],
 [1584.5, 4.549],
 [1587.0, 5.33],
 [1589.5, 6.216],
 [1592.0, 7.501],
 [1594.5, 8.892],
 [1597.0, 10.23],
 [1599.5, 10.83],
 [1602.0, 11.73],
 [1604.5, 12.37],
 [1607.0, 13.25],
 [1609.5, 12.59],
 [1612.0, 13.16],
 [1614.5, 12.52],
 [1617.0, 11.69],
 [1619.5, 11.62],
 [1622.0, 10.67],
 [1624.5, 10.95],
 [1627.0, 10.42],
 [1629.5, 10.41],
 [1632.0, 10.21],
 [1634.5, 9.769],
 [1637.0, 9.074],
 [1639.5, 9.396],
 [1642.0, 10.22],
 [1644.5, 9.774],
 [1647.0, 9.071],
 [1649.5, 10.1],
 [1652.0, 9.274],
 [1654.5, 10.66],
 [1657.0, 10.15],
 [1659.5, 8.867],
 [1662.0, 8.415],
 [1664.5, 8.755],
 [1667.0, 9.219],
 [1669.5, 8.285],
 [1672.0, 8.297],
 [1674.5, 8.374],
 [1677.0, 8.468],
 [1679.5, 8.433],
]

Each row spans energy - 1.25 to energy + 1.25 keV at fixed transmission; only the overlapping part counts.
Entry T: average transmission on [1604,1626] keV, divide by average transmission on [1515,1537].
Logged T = 1.2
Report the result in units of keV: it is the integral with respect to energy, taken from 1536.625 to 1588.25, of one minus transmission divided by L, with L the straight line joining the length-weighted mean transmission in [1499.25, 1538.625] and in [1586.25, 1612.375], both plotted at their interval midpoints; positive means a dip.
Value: 9.2 keV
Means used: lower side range 10.2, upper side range 10.2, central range 8.39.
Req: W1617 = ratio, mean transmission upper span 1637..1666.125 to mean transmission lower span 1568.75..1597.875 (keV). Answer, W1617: 1.49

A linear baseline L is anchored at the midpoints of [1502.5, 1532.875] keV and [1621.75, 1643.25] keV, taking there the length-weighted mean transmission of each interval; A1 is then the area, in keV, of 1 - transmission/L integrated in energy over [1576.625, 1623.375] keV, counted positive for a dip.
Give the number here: 3.4 keV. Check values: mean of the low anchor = 10.3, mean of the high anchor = 10.1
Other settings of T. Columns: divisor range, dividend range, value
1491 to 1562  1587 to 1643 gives 1.02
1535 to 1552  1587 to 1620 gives 1.05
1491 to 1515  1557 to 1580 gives 0.79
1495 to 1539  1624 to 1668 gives 0.95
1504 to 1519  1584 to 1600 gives 0.75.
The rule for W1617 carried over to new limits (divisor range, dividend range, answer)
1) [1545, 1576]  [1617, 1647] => 1.09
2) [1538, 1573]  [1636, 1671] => 0.95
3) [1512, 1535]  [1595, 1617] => 1.15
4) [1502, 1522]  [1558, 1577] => 0.80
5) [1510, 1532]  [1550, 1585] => 0.77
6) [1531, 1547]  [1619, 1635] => 1.05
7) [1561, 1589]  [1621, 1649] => 1.53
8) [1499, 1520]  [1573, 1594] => 0.54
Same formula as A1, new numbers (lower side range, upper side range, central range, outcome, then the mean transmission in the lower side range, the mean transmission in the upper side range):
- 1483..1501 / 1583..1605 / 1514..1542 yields -2.7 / 9.96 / 8.45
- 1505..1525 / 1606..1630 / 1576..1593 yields 9.0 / 10.4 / 11.8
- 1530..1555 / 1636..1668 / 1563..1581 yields 5.6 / 10.3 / 9.46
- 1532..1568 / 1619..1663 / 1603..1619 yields -4.0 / 10.2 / 9.93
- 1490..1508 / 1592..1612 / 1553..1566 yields 0.7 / 9.91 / 11.3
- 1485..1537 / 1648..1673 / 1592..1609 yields -2.5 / 10.2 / 9.21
